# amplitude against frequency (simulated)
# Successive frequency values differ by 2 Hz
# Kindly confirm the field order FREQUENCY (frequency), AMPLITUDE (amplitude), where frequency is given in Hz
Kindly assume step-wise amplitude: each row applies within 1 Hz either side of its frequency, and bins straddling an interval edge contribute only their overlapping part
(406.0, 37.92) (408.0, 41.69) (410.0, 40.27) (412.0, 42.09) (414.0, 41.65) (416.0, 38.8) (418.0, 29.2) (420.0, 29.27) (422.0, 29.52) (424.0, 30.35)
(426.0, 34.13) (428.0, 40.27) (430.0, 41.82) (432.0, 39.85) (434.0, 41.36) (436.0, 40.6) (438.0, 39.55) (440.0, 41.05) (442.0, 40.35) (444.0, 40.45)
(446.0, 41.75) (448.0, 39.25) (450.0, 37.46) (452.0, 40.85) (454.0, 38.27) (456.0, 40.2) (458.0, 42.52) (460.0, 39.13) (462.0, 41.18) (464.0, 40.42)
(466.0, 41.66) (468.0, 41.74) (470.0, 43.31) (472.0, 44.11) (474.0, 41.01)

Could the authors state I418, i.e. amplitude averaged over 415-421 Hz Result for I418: 32.4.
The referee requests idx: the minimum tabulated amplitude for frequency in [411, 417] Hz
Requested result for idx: 38.8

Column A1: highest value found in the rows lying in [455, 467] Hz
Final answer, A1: 42.52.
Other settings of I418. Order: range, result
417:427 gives 30.5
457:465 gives 40.8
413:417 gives 40.2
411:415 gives 41.9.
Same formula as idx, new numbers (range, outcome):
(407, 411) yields 40.27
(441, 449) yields 39.25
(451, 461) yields 38.27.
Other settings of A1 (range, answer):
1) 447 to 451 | 39.25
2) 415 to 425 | 38.8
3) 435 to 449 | 41.75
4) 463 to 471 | 43.31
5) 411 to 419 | 42.09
